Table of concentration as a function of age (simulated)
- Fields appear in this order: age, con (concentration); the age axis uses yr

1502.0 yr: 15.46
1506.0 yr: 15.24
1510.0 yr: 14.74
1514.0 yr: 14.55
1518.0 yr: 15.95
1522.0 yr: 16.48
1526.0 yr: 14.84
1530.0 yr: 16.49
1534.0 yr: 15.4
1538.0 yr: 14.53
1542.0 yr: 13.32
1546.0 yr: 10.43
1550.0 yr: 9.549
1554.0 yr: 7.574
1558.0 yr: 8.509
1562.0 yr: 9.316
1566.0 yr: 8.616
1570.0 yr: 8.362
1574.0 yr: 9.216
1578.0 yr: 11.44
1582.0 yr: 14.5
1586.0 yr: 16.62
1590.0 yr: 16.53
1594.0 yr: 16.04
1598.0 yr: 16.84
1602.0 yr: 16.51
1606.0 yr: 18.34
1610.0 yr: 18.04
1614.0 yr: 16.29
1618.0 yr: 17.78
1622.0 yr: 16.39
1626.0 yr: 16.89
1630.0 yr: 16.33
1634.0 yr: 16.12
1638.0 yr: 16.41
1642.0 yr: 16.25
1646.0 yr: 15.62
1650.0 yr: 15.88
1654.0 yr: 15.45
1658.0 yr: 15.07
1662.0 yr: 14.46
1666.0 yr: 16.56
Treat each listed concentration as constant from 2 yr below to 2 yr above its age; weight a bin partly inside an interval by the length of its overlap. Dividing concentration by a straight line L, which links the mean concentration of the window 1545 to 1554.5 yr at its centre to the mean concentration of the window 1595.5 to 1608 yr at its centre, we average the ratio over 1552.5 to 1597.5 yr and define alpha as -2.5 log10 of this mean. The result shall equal 0.14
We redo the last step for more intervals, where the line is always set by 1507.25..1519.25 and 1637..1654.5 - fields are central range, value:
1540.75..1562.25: 0.49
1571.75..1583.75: 0.31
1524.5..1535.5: -0.03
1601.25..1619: -0.11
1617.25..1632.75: -0.06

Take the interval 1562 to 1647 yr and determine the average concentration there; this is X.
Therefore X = 15.1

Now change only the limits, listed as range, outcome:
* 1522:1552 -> 13.7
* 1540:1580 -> 9.63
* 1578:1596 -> 15.4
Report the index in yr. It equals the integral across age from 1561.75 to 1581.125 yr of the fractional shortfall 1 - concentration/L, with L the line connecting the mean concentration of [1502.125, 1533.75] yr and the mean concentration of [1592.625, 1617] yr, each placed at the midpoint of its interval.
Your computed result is 8.0 yr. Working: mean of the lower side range 15.5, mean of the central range 9.69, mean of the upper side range 17.1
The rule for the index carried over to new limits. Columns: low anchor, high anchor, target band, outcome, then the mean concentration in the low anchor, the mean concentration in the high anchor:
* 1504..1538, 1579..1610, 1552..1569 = 7.9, 15.4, 16.4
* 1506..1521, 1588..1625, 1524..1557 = 6.4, 15.2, 17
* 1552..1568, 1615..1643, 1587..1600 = -4.3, 8.5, 16.6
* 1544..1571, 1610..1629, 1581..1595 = -3.4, 8.93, 16.9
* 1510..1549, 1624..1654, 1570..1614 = 1.0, 14.5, 16.2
